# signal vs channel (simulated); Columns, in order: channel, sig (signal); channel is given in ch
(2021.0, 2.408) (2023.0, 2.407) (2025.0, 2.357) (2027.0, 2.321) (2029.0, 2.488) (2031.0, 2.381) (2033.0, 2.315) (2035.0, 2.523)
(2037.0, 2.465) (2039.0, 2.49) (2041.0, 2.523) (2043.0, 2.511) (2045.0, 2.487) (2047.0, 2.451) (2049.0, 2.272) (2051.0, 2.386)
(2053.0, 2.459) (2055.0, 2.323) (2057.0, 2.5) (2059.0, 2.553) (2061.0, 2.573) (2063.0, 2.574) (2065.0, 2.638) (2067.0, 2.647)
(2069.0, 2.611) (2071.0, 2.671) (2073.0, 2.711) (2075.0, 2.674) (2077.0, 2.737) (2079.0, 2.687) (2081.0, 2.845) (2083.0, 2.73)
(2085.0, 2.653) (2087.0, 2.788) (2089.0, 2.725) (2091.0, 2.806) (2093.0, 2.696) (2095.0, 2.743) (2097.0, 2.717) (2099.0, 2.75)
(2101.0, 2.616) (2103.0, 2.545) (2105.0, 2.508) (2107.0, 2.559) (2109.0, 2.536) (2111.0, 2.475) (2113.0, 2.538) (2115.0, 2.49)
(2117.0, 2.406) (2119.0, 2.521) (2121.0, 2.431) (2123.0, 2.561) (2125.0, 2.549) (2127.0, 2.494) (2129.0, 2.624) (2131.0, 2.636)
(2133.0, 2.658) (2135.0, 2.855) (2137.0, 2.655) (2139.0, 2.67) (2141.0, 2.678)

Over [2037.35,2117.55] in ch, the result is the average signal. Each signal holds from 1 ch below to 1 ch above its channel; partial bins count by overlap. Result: 2.59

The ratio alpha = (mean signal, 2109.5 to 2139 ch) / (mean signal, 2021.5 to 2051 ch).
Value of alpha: 1.06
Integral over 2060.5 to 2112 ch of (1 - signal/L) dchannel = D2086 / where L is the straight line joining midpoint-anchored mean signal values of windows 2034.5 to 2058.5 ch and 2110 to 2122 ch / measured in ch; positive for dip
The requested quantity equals -4.1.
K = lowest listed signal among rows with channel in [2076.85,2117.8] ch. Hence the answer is 2.406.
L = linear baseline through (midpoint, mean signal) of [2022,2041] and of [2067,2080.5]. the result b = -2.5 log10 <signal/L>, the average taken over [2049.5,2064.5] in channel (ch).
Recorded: 0.04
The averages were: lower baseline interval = 2.42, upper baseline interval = 2.69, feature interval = 2.48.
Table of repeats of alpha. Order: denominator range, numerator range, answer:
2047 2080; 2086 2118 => 1.02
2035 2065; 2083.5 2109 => 1.08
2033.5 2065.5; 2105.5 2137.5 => 1.03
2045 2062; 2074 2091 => 1.12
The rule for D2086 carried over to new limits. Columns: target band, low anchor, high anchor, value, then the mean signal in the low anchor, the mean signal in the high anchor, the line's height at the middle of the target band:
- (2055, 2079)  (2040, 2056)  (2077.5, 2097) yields -0.3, 2.43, 2.74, 2.58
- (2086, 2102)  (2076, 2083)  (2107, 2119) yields -0.5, 2.75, 2.5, 2.64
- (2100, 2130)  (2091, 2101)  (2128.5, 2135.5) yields 2.0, 2.72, 2.69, 2.7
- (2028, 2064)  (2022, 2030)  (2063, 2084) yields 0.8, 2.39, 2.69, 2.52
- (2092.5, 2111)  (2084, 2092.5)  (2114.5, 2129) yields 0.2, 2.74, 2.5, 2.64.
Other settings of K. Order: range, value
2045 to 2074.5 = 2.272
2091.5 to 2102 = 2.616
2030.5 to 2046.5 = 2.315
